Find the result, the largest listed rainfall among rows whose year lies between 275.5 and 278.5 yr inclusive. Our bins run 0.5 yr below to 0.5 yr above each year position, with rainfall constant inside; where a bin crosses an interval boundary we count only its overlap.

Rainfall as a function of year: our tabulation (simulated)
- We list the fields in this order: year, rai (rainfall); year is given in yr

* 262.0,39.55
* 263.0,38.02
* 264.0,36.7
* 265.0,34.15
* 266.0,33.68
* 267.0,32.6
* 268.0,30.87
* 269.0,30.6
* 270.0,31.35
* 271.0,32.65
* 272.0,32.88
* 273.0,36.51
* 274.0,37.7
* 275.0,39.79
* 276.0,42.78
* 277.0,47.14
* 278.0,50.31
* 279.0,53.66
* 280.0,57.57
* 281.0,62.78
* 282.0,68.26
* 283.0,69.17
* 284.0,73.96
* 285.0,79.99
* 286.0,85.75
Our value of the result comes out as 50.31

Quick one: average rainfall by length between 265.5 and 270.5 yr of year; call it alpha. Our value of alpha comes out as 31.8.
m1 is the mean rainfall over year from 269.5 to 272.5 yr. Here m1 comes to 32.3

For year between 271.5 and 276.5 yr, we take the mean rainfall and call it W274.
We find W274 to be 37.9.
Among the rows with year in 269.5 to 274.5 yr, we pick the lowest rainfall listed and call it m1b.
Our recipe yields 31.35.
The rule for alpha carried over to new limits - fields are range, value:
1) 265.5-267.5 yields 33.1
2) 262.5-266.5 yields 35.6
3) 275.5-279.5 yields 48.5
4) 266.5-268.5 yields 31.7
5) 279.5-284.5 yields 66.3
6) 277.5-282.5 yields 58.5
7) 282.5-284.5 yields 71.6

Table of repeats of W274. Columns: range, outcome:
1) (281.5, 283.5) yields 68.7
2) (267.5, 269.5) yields 30.7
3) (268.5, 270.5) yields 31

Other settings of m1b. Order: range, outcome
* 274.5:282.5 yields 39.79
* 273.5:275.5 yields 37.7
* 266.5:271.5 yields 30.6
